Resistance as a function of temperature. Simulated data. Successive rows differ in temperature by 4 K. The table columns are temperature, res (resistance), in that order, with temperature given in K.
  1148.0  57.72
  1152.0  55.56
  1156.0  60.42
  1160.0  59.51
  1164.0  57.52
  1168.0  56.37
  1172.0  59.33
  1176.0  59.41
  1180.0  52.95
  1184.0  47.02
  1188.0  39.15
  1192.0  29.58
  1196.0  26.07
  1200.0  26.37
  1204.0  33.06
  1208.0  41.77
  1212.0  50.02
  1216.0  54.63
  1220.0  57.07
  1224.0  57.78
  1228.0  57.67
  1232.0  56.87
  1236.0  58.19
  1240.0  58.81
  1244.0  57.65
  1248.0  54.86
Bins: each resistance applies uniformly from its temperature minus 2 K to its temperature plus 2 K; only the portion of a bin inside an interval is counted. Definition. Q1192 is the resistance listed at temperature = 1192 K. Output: 29.58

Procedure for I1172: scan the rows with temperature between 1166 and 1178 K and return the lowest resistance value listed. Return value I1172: 56.37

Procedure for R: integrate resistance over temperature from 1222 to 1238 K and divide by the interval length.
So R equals 57.6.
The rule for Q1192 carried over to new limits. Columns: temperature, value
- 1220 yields 57.07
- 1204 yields 33.06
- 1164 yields 57.52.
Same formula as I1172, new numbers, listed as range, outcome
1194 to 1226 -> 26.07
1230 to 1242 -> 56.87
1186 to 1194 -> 29.58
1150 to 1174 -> 55.56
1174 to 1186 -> 47.02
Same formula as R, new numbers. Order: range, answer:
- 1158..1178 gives 58.4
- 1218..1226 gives 57.4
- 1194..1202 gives 26.2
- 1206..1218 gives 48.8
